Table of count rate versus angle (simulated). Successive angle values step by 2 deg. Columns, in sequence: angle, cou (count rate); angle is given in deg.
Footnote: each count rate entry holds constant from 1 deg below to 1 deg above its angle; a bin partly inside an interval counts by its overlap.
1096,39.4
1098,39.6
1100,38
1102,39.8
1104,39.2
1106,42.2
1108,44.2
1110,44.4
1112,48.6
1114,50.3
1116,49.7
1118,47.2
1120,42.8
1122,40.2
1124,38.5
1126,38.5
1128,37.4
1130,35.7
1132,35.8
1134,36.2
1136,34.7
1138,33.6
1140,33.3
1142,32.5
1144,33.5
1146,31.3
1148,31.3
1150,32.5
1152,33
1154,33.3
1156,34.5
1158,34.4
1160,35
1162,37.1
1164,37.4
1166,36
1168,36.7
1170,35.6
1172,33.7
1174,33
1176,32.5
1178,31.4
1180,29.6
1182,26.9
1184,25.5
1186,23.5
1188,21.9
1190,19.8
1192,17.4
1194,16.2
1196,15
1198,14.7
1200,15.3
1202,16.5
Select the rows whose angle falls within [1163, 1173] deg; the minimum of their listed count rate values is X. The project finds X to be 33.7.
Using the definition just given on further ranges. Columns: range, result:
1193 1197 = 15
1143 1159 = 31.3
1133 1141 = 33.3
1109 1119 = 44.4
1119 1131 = 35.7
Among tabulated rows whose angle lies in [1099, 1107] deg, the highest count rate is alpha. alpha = 42.2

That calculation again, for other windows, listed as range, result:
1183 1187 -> 25.5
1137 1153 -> 33.6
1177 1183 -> 31.4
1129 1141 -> 36.2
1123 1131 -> 38.5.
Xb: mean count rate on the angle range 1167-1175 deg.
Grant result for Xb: 34.8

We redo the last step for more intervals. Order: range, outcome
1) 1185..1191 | 21.7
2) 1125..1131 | 37.2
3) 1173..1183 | 30.7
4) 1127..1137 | 36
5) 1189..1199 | 16.6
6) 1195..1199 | 14.8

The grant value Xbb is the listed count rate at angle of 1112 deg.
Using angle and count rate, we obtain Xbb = 48.6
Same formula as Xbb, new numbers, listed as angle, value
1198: 14.7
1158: 34.4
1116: 49.7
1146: 31.3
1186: 23.5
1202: 16.5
